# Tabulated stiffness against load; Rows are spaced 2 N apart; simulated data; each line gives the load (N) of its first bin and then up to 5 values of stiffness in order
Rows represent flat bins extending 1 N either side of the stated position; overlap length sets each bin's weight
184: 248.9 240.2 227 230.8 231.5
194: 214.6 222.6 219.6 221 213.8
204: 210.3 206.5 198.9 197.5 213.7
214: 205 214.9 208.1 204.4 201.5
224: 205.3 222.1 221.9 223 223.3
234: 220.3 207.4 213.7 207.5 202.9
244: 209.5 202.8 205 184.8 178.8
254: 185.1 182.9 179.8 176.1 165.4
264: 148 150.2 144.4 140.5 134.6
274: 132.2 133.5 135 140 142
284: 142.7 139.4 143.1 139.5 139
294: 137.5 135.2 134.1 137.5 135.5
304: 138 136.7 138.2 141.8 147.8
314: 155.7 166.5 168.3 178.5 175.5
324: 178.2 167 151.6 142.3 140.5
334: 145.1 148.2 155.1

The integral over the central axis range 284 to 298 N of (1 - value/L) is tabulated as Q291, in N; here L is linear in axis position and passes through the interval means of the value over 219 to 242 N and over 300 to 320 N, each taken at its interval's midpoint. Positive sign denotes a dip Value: 2.1 N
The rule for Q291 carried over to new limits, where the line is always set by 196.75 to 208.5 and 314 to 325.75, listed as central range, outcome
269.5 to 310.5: 9.9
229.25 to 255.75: -0.7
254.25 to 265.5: 1.3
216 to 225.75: -0.1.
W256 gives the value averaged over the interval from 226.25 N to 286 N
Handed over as 177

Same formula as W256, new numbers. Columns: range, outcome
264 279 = 139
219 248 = 212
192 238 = 213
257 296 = 145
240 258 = 194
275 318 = 142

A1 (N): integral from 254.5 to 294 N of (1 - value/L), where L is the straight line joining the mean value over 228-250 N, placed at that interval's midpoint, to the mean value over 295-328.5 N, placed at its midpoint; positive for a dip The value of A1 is 7.5 N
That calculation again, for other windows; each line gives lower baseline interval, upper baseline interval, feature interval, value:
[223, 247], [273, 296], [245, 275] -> 1.52 N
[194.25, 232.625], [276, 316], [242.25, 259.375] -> -1.09 N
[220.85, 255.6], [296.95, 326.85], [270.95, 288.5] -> 3.81 N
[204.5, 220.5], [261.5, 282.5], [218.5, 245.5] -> -4.01 N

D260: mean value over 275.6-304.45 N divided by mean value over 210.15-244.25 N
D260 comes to 0.65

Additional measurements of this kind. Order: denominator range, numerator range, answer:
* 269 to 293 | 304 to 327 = 1.15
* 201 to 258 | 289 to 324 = 0.72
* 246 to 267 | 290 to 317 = 0.80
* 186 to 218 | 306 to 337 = 0.72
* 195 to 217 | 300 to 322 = 0.72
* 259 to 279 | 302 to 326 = 1.07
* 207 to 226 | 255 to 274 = 0.76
